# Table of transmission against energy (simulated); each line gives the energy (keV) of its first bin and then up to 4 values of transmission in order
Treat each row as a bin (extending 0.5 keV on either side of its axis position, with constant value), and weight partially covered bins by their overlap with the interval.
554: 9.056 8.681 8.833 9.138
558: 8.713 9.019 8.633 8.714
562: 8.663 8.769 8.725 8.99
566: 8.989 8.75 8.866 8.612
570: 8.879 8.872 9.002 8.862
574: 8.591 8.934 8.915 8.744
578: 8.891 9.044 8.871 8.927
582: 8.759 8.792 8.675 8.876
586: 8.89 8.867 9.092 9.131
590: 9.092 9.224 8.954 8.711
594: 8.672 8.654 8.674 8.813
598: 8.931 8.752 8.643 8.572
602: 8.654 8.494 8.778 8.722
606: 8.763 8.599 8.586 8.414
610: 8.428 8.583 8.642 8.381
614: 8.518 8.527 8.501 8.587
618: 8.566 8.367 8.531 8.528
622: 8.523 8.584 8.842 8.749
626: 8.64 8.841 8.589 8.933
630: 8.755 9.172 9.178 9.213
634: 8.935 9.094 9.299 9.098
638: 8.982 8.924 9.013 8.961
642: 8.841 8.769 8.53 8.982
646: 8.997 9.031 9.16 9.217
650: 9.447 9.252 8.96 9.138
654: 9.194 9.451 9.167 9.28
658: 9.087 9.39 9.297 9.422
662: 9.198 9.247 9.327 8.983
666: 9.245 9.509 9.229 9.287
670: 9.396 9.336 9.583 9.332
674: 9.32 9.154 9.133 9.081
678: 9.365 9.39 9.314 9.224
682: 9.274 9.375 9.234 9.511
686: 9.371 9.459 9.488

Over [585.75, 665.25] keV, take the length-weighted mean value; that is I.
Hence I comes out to 8.88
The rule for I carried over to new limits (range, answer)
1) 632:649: 9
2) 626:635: 8.94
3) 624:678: 9.12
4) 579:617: 8.74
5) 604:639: 8.73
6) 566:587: 8.84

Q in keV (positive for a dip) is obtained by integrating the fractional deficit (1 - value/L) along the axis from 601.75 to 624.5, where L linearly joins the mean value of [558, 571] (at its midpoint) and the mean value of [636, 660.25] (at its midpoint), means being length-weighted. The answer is 1.0 keV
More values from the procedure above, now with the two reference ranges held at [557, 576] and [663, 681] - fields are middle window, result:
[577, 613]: 0.7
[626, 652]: 0.4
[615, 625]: 0.5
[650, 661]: 0.0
